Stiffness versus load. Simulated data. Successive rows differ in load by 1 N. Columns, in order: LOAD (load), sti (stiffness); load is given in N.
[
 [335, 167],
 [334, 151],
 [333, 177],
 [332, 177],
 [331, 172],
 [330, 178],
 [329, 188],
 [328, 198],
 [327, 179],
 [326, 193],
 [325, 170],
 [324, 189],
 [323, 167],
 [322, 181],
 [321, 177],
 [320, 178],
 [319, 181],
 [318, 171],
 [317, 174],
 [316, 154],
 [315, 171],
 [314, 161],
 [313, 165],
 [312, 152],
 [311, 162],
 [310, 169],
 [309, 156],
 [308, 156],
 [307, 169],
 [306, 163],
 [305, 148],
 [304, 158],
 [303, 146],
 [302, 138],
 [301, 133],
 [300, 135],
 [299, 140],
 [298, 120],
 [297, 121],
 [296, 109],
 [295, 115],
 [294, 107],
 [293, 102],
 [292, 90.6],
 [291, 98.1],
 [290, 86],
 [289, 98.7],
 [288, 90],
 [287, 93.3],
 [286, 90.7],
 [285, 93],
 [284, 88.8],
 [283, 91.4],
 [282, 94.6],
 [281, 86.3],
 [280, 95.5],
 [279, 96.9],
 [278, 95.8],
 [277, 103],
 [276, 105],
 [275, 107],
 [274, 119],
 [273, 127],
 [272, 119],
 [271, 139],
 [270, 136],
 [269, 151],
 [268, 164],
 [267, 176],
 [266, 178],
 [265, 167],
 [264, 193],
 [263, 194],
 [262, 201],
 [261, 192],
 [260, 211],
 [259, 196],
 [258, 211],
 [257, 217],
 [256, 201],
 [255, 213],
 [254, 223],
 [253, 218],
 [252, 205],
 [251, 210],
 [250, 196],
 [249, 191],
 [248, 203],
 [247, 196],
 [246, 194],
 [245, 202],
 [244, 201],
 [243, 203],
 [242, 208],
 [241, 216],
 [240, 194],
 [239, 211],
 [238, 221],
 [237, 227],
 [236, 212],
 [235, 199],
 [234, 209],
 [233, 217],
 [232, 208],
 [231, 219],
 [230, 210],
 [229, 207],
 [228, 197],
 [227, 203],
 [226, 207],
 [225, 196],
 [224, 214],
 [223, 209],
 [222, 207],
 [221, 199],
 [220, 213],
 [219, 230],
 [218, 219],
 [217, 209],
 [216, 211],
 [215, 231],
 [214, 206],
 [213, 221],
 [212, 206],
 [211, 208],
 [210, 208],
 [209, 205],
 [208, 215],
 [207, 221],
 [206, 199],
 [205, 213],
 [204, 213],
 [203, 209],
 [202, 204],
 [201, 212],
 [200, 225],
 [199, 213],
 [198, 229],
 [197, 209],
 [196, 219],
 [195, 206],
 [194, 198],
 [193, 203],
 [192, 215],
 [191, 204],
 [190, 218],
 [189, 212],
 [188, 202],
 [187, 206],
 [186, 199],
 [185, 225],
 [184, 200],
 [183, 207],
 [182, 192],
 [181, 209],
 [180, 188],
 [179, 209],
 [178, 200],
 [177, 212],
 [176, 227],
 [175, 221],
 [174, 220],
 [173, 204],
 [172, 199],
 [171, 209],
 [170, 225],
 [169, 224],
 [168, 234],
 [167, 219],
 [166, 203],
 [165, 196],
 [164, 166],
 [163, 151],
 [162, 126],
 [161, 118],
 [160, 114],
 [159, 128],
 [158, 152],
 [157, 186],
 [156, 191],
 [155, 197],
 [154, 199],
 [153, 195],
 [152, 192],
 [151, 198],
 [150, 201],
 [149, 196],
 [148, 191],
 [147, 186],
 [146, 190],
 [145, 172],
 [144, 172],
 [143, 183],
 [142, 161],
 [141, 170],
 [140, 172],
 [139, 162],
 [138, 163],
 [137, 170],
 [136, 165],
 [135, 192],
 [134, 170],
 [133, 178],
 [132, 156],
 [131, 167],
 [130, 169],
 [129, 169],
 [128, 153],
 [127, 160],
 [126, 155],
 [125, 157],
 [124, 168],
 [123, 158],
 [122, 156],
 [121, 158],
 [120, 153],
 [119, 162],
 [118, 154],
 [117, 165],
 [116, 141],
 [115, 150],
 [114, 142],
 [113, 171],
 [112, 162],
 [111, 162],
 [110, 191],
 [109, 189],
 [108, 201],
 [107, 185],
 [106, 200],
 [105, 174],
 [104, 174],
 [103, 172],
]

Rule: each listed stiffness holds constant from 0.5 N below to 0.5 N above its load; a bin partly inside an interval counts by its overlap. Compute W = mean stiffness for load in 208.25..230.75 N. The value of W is 210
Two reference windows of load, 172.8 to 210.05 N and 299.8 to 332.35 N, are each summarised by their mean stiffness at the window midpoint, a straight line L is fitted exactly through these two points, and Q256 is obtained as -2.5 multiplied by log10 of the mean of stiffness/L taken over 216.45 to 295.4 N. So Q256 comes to 0.12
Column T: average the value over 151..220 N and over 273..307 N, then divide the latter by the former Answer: 0.55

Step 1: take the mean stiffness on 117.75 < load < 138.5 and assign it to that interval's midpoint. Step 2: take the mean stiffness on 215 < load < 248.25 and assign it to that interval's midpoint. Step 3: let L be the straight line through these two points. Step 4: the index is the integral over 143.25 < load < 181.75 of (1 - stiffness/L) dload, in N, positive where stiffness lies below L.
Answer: -2.4 N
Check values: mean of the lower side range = 164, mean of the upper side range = 209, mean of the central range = 190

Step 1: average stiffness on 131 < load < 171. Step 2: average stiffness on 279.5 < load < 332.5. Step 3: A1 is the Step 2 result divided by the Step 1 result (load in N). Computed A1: 0.79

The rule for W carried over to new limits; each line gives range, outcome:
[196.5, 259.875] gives 210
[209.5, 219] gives 214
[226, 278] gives 188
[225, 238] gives 210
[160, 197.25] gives 201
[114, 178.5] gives 177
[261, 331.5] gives 142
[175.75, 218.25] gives 210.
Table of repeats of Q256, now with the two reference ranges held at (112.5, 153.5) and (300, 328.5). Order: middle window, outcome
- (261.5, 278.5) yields 0.147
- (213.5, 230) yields -0.244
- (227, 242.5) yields -0.247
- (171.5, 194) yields -0.227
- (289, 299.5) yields 0.464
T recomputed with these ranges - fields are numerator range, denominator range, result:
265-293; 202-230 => 0.54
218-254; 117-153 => 1.21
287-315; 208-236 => 0.63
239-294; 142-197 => 0.80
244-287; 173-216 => 0.76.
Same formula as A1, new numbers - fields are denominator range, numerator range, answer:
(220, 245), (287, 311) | 0.62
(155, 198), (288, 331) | 0.77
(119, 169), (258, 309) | 0.76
